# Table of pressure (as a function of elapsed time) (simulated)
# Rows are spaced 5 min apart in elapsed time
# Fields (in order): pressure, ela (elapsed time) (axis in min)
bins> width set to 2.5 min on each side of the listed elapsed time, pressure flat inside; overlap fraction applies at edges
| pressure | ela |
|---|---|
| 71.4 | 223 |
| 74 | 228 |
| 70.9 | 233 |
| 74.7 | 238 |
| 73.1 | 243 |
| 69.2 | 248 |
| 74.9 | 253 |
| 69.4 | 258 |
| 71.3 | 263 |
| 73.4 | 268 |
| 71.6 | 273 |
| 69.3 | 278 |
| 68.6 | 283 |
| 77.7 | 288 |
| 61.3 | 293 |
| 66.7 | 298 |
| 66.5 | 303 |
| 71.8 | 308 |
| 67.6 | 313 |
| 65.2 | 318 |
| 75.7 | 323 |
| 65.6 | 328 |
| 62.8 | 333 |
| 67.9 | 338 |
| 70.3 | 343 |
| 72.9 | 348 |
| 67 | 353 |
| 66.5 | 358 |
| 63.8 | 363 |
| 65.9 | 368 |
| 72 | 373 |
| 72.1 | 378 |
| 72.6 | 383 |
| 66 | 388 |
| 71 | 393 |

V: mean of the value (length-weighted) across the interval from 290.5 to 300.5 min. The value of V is 64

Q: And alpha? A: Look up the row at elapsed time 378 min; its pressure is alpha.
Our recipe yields 72.1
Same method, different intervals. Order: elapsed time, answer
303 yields 66.5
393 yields 71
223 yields 71.4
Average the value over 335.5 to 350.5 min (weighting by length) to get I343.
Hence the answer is 70.4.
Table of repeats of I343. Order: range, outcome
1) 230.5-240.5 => 72.8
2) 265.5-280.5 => 71.4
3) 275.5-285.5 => 69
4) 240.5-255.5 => 72.4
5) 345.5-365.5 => 67.5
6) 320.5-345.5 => 68.5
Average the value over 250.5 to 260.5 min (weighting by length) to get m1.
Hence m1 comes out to 72.2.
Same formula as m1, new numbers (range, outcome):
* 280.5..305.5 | 68.2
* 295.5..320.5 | 67.6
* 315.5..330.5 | 68.8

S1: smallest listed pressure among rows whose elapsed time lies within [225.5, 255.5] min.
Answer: 69.2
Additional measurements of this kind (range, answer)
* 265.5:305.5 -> 61.3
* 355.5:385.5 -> 63.8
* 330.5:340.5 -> 62.8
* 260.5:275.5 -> 71.3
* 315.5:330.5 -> 65.2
